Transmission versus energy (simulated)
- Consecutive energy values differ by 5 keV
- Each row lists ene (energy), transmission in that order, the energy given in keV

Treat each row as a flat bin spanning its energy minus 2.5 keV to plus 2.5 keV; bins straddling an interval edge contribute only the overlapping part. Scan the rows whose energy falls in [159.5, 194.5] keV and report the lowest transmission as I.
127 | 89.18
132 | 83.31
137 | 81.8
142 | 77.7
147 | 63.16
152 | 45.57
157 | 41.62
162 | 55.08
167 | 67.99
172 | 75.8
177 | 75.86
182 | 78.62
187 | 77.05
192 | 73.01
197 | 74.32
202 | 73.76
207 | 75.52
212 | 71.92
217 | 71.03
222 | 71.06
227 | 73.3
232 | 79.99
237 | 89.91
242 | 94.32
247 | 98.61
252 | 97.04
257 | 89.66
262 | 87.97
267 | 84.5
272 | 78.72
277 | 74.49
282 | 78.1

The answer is 55.08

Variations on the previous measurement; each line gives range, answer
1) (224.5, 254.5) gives 73.3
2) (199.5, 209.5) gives 73.76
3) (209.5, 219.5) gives 71.03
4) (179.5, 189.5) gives 77.05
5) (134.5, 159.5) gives 41.62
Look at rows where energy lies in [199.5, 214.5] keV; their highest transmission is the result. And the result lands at 75.52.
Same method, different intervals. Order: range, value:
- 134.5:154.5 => 81.8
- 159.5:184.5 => 78.62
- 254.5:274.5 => 89.66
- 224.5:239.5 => 89.91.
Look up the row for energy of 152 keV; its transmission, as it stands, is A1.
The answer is 45.57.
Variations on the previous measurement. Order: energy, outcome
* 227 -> 73.3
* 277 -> 74.49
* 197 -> 74.32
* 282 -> 78.1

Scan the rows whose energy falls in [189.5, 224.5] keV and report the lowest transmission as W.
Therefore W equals 71.03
